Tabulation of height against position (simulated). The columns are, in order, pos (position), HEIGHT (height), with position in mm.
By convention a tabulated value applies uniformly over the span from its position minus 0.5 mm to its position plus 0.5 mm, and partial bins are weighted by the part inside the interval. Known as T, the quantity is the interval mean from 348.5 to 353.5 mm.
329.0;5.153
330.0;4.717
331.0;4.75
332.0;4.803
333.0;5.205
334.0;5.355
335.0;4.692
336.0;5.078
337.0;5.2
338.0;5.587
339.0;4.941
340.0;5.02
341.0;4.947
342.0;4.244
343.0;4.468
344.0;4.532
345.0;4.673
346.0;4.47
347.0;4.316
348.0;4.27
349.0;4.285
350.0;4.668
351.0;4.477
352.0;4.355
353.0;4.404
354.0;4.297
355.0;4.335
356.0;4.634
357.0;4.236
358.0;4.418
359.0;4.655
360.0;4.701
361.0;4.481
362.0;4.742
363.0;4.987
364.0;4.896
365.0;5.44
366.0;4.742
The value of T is 4.44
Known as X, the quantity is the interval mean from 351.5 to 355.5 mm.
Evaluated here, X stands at 4.35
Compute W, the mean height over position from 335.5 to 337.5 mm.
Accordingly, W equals 5.14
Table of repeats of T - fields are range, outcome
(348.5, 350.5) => 4.48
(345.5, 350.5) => 4.4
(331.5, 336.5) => 5.03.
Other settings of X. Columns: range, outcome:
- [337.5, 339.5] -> 5.26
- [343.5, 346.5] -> 4.56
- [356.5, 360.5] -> 4.5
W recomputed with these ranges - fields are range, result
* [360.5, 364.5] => 4.78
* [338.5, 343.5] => 4.72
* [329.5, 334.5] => 4.97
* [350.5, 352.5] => 4.42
